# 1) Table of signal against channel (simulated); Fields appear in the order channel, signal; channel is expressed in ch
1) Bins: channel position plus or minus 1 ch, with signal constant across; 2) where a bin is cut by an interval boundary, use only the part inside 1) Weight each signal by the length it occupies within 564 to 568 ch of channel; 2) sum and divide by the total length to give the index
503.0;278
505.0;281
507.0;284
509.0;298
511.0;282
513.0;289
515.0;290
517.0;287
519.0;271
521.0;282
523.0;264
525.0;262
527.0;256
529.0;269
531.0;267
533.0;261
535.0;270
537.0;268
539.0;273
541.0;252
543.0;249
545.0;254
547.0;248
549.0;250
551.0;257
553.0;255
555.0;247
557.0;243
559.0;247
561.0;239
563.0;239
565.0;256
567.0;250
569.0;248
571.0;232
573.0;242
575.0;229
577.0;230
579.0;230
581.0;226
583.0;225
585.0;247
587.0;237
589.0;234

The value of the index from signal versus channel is 253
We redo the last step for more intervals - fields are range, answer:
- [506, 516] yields 289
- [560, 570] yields 246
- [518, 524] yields 272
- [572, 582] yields 231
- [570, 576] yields 234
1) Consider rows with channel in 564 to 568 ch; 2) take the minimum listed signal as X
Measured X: 250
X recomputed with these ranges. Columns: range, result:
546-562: 239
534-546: 249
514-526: 262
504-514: 281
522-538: 256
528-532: 267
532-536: 261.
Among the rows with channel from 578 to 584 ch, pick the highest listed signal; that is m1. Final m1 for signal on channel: 230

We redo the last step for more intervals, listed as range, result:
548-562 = 257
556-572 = 256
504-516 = 298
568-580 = 248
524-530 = 269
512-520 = 290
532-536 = 270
